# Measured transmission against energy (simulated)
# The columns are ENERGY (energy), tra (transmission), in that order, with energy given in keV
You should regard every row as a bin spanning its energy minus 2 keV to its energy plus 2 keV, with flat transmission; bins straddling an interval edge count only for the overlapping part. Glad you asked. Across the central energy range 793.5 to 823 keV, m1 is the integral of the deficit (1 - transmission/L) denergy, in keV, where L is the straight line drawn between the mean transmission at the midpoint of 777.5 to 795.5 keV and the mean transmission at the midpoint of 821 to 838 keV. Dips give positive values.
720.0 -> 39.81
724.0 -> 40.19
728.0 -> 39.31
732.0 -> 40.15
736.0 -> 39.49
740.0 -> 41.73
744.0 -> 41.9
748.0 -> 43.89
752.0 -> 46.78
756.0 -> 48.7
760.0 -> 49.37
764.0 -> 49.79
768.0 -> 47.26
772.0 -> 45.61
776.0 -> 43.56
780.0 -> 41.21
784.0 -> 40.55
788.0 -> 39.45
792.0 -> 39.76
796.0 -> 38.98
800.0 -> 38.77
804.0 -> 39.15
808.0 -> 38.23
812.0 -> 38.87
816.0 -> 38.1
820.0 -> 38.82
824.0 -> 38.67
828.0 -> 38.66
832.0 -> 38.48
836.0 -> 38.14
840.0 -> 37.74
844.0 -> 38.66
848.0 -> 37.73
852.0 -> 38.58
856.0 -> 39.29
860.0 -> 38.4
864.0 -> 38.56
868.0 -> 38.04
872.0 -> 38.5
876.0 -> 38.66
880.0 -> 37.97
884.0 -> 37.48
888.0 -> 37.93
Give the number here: 0.5 keV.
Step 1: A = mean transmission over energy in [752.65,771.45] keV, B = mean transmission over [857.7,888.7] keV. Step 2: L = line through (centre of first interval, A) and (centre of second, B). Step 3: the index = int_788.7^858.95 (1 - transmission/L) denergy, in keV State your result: 6.6 keV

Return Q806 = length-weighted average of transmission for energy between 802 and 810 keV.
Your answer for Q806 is 38.7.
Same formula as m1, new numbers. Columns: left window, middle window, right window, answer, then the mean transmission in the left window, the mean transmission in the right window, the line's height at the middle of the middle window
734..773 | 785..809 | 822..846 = 1.4 keV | 45.4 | 38.4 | 41.6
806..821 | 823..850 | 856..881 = 0.1 keV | 38.5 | 38.4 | 38.5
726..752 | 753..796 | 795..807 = -4.6 keV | 41.5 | 38.9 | 40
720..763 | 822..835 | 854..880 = 0.4 keV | 43.1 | 38.5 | 39.9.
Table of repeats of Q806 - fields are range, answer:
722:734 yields 39.9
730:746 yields 40.8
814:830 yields 38.6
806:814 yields 38.5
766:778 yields 45.5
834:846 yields 38.2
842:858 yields 38.6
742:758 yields 45.3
